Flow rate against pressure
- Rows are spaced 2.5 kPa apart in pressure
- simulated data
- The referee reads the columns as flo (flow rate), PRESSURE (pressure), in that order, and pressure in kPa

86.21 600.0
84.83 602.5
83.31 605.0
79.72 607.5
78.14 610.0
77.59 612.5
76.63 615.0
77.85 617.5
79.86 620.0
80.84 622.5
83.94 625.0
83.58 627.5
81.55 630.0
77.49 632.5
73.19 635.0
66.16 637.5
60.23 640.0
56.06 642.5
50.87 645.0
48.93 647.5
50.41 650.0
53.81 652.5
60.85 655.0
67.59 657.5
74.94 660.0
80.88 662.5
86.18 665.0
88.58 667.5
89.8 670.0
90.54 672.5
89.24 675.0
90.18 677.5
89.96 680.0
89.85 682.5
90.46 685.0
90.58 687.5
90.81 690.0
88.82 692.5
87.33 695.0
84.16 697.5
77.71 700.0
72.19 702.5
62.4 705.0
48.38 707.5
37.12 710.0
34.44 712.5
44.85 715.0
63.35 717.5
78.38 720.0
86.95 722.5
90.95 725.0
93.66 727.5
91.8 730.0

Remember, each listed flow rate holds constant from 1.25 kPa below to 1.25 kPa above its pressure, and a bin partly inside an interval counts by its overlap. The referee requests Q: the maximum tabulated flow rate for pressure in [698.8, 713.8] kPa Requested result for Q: 77.71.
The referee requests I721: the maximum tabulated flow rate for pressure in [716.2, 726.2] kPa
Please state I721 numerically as 90.95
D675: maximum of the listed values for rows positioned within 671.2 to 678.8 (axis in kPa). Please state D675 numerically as 90.54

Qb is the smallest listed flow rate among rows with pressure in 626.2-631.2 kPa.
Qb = 81.55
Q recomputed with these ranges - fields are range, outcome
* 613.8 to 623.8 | 80.84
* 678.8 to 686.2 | 90.46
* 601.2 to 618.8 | 84.83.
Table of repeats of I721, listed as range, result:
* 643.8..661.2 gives 74.94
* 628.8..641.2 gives 81.55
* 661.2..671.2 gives 89.8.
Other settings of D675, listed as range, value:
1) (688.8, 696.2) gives 90.81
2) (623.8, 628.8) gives 83.94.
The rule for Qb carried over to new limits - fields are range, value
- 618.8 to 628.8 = 79.86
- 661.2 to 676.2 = 80.88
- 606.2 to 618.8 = 76.63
